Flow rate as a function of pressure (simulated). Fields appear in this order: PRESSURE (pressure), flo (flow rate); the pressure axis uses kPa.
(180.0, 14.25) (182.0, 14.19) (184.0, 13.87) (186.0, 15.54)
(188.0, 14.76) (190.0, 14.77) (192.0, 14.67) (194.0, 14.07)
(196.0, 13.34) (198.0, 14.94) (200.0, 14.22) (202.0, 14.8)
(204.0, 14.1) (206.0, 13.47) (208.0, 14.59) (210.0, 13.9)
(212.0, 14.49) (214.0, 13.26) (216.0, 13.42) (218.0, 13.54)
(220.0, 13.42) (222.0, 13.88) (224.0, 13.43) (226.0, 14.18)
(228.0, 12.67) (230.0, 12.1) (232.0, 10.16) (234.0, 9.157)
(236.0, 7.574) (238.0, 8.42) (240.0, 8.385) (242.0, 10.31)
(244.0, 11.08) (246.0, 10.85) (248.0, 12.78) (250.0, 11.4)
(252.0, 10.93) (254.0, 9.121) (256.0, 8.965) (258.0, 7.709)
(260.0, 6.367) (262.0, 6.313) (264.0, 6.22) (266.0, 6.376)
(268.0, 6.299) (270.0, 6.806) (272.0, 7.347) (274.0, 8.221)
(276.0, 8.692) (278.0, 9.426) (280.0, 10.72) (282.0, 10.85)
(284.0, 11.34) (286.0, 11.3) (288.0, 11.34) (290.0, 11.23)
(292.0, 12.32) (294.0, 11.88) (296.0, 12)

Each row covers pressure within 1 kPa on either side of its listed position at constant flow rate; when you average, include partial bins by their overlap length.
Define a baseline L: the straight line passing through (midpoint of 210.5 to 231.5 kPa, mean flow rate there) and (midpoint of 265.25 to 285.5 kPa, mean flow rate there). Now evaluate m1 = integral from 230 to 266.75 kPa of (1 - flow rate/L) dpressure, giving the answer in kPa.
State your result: 6.5 kPa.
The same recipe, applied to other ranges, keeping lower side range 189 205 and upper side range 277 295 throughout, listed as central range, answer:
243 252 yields 0.8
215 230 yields 0.0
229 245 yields 4.1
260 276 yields 6.6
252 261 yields 2.8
